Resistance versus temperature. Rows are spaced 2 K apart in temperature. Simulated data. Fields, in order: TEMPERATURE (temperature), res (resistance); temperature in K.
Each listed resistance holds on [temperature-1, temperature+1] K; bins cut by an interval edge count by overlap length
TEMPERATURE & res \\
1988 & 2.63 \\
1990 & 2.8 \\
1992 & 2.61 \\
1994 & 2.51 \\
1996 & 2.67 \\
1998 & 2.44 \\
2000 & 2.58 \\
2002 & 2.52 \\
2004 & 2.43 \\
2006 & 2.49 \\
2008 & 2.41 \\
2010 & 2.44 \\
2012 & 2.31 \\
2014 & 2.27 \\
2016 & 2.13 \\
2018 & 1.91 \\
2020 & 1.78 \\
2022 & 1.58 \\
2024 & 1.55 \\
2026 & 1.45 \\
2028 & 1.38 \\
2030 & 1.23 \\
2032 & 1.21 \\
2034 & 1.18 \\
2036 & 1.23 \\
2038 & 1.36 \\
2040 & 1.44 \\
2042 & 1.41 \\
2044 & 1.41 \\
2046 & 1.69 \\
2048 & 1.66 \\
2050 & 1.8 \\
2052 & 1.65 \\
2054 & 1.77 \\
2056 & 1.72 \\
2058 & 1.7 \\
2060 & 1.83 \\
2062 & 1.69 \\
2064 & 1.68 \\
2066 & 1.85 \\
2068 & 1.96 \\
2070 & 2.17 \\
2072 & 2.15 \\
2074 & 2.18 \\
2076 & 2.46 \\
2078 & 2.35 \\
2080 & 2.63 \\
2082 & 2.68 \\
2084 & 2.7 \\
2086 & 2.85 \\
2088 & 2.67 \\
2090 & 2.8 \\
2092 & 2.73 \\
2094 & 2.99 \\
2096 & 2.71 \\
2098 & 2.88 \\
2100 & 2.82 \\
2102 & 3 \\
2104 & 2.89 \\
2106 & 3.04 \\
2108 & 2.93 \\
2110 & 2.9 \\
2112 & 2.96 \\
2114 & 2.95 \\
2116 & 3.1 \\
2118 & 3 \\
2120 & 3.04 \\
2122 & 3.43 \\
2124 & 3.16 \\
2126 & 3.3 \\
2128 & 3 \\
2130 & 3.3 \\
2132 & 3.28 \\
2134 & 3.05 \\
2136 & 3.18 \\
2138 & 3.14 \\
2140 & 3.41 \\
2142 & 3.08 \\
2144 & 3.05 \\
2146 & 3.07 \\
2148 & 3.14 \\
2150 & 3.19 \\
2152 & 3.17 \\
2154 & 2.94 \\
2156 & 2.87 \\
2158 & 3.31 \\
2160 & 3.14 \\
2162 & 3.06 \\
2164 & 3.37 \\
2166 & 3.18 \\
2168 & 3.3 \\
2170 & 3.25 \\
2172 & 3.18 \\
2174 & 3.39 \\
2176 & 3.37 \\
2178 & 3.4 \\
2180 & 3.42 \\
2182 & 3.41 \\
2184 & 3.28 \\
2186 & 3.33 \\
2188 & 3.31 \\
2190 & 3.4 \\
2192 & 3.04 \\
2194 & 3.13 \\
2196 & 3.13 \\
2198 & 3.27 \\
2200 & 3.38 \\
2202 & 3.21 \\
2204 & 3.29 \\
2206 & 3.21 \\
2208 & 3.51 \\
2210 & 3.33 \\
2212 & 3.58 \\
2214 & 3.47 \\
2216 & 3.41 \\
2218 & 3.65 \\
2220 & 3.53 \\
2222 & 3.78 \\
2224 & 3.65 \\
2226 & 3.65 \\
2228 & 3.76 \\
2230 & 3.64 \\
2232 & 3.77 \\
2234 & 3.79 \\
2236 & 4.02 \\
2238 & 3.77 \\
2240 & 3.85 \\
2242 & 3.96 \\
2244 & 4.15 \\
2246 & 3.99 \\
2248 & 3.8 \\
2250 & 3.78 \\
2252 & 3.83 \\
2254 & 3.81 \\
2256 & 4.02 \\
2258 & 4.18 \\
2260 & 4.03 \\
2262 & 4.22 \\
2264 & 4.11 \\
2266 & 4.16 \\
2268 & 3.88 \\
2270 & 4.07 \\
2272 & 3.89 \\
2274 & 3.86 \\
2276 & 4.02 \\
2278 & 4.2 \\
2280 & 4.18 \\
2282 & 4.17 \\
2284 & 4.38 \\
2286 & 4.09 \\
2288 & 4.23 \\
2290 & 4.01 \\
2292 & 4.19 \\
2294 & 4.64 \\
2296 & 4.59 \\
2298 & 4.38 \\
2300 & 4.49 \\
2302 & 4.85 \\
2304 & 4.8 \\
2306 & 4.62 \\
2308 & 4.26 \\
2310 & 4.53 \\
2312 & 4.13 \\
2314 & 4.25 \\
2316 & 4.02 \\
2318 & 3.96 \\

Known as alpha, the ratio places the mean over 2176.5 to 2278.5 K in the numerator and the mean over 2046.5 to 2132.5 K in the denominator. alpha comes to 1.43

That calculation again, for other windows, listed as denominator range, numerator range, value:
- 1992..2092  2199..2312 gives 1.97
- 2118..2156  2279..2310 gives 1.40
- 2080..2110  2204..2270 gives 1.34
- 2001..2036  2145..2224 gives 1.75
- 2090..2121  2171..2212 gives 1.13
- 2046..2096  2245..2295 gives 1.85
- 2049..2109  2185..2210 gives 1.38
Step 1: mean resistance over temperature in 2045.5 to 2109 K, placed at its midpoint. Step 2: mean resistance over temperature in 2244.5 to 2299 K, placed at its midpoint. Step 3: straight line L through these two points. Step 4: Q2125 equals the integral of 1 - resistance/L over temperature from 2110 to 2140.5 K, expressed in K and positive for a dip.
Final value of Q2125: -4.05 K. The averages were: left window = 2.34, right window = 4.1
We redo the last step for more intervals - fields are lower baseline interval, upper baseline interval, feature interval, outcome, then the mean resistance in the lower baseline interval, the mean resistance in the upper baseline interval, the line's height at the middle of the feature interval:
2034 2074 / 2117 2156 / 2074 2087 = -2.5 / 1.69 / 3.15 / 2.16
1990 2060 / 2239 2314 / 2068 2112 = -3.4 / 1.89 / 4.17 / 2.48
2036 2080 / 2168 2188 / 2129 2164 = -2.6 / 1.81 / 3.33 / 2.93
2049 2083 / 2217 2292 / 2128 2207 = -4.6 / 2.02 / 3.95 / 3.06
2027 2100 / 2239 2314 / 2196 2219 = 0.6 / 2.01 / 4.17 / 3.47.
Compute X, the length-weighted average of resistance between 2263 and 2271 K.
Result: 4.05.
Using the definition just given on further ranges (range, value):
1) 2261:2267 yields 4.16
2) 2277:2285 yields 4.23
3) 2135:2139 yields 3.16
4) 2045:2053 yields 1.7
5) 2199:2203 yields 3.29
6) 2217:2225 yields 3.65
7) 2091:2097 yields 2.81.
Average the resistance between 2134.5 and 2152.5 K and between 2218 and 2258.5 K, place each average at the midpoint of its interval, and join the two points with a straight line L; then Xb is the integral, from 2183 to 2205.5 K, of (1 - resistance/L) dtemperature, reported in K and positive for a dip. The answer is 1.7 K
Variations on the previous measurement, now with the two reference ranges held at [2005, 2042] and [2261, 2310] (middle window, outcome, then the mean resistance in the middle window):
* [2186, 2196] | 0.4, 3.22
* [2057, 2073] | 1.9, 1.88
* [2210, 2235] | 0.2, 3.63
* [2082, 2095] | -2.3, 2.78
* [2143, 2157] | -0.5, 3.06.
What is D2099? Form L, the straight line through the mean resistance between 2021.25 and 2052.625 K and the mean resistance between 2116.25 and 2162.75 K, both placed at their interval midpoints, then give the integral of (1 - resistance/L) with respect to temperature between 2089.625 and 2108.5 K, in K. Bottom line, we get -3.1 K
